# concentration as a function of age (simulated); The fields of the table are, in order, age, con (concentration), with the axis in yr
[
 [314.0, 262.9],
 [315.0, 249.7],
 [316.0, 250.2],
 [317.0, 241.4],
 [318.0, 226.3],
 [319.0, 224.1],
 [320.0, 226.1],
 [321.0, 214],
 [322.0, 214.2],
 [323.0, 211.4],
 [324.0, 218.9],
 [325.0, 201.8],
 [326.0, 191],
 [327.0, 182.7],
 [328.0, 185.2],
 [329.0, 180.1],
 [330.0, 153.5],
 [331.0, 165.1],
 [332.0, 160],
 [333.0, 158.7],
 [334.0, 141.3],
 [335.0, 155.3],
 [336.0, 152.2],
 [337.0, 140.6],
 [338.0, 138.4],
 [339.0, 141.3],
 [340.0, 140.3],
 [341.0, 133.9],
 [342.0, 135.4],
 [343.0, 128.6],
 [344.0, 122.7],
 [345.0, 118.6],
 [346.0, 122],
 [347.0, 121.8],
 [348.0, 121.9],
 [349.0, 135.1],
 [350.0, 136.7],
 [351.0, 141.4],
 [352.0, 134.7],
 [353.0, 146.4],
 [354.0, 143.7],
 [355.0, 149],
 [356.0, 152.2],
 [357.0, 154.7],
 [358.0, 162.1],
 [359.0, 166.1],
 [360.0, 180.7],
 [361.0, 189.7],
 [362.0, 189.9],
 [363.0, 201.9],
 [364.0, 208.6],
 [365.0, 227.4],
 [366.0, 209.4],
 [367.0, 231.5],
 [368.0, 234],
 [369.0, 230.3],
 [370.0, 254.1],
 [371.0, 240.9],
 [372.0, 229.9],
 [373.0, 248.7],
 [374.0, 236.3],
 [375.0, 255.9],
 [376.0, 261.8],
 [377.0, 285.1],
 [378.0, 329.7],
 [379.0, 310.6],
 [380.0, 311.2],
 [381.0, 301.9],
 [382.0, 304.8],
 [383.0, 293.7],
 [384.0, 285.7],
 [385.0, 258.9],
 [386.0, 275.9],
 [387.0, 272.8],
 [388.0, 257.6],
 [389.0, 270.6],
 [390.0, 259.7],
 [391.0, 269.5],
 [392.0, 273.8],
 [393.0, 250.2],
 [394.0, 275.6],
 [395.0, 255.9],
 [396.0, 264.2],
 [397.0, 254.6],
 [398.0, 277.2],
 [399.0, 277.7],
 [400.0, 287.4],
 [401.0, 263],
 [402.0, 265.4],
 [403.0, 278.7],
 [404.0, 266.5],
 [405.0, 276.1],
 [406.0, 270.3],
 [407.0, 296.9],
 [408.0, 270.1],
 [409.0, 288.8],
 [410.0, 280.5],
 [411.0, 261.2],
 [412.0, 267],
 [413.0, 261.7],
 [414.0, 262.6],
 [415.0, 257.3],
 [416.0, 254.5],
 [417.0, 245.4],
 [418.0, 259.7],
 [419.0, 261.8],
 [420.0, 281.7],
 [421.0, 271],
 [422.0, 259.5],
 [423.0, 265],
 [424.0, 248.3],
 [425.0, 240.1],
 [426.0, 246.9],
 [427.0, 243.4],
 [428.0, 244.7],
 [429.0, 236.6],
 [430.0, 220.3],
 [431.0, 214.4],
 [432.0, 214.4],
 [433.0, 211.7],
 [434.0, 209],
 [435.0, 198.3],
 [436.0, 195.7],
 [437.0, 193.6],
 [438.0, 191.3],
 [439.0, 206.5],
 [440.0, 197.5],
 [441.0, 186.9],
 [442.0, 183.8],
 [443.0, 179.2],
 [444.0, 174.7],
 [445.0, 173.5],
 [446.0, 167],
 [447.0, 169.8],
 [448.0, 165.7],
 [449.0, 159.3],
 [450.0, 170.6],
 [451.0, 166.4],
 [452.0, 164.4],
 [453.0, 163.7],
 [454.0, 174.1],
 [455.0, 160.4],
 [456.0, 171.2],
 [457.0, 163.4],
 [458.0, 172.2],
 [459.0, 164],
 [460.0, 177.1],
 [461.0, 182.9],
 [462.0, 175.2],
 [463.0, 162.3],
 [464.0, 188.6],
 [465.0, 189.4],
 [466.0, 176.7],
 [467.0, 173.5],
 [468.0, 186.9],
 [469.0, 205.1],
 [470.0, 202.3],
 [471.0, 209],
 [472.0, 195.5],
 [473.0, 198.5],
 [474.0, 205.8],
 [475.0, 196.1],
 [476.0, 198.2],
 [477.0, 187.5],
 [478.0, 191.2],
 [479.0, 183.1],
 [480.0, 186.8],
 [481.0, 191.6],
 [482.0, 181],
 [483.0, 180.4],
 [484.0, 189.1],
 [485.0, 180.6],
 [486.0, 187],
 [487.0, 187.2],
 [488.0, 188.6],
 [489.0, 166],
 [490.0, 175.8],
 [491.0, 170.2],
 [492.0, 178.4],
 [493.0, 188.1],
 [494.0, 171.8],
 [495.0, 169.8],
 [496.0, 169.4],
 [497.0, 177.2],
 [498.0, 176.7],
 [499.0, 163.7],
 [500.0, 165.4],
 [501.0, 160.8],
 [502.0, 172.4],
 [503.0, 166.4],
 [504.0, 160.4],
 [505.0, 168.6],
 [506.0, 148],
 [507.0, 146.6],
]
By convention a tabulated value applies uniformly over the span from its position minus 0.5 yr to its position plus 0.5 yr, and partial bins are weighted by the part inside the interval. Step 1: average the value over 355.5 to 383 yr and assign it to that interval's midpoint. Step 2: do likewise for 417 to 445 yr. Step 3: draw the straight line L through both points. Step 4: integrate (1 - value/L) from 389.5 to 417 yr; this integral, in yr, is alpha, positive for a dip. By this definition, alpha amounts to -4.9 yr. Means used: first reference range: 235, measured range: 269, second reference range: 223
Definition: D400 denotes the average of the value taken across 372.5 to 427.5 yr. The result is 270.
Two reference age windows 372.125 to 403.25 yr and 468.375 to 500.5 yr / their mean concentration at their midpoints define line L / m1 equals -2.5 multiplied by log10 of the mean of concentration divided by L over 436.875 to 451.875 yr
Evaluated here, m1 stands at 0.24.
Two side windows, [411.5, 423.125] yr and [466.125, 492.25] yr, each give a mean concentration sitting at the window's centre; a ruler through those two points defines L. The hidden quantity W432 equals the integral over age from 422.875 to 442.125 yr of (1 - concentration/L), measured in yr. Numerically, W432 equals 2.2 yr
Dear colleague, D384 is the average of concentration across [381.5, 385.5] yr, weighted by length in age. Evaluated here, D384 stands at 286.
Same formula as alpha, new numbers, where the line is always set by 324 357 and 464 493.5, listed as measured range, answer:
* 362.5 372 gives -4.25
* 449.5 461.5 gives 0.81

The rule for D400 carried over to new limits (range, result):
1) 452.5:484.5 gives 184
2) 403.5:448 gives 233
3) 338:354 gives 133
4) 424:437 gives 223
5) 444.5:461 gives 168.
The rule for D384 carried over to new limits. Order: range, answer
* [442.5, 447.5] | 173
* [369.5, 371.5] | 248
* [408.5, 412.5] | 274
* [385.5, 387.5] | 274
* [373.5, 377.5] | 260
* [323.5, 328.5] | 196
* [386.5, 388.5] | 265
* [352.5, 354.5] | 145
